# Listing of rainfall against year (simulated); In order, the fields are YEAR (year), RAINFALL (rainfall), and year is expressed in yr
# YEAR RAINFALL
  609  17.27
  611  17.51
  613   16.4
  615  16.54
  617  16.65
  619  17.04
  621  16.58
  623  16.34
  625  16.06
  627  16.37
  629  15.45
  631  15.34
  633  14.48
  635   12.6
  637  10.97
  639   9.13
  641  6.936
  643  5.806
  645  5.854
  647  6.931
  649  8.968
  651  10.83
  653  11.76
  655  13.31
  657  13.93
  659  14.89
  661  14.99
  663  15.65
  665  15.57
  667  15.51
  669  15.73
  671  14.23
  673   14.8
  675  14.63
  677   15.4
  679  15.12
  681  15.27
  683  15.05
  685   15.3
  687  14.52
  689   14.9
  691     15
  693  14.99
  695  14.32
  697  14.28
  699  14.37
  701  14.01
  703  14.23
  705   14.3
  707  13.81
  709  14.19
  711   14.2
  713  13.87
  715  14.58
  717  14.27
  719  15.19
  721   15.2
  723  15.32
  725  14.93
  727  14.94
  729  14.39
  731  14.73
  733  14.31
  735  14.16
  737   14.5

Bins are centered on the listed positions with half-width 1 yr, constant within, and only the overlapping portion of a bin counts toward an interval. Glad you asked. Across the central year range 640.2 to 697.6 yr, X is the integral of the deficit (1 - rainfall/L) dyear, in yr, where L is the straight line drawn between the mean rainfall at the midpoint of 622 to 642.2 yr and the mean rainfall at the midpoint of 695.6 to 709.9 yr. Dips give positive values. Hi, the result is 2.1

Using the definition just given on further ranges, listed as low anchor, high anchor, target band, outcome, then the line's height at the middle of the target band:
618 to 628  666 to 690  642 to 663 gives 6.3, 15.7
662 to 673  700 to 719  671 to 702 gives 0.1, 14.8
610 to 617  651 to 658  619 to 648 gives 5.4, 14.8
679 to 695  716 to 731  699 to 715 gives 0.8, 14.9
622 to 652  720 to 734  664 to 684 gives -3.6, 12.9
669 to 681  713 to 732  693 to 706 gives 0.5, 14.9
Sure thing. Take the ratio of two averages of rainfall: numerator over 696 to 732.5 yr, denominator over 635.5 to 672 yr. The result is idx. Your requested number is 1.2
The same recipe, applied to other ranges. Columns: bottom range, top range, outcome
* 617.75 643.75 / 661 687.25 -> 1.13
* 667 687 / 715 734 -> 0.98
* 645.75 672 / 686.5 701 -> 1.11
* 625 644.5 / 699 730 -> 1.21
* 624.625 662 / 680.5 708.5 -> 1.24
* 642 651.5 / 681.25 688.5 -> 1.99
